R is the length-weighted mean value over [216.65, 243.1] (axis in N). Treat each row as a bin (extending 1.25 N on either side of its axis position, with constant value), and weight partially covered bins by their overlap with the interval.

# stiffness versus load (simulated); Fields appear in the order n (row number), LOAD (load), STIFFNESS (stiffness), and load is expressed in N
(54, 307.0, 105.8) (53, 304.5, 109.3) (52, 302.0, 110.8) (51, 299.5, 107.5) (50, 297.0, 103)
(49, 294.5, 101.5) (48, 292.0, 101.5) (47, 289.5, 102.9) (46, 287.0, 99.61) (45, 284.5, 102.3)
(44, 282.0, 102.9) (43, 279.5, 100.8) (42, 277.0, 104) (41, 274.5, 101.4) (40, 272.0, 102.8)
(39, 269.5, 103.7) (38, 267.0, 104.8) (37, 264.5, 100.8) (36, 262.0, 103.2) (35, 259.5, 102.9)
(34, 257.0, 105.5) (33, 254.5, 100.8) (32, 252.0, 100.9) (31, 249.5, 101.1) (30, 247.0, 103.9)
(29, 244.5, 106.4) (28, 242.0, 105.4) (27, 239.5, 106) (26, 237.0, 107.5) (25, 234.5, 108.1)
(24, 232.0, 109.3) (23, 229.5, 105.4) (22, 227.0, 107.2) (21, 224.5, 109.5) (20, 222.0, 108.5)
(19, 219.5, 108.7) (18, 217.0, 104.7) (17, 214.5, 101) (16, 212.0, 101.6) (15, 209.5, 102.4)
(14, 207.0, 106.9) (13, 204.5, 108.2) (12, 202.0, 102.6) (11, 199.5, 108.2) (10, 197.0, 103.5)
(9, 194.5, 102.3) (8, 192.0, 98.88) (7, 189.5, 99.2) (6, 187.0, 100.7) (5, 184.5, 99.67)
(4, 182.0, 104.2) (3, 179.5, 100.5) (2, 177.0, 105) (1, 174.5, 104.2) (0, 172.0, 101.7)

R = 107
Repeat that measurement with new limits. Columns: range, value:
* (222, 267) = 105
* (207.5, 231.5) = 106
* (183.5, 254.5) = 105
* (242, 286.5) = 103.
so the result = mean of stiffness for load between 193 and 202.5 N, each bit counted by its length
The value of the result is 104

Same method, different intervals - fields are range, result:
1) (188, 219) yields 103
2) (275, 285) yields 102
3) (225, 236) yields 108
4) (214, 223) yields 106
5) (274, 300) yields 102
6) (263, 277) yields 103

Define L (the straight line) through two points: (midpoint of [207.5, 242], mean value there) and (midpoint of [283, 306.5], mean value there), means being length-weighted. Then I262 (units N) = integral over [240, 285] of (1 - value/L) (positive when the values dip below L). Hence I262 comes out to 0.9 N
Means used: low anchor 106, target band 103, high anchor 104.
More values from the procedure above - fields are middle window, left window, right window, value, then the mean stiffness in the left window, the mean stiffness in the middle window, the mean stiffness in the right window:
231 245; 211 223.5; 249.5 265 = -0.47 N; 105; 107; 102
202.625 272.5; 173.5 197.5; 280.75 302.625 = -1.62 N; 102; 105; 103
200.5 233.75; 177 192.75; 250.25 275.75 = -1.39 N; 101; 106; 103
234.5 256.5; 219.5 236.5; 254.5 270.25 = 0.28 N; 108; 104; 103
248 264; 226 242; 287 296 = 0.41 N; 107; 102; 102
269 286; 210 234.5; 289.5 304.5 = 0.47 N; 106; 102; 105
